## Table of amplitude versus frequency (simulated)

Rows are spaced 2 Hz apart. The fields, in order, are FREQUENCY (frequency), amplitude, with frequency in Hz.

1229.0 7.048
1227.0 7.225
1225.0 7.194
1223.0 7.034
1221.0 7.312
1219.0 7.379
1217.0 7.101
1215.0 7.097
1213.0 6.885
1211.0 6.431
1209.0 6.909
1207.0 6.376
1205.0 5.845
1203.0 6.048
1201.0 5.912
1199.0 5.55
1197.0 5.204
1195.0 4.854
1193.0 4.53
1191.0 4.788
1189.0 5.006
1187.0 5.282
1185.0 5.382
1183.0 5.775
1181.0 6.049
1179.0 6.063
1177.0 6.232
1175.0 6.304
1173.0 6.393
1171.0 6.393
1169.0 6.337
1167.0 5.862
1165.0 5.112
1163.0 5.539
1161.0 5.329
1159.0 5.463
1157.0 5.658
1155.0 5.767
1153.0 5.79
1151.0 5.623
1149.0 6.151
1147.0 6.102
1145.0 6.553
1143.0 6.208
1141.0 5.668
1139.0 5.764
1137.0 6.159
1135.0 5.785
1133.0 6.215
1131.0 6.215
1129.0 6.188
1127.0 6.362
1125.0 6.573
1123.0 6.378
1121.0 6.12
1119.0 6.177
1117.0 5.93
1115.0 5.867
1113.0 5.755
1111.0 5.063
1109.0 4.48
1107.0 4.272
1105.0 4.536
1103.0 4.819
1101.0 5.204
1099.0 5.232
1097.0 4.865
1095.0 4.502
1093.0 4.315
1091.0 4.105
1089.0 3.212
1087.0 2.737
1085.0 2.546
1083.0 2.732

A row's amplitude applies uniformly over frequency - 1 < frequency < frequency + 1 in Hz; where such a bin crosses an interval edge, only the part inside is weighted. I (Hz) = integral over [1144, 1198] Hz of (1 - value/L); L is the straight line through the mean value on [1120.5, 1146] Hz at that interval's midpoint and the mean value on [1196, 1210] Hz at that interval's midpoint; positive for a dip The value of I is 3.4 Hz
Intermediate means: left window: 6.17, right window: 5.98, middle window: 5.69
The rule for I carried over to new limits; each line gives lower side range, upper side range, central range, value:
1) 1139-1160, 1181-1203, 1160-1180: -1.26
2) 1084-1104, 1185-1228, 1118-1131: -4.41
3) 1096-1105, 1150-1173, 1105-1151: -4.71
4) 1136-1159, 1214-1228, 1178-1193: 2.65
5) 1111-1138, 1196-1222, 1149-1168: 1.95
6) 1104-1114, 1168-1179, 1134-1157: -1.18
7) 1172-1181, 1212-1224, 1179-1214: 5.06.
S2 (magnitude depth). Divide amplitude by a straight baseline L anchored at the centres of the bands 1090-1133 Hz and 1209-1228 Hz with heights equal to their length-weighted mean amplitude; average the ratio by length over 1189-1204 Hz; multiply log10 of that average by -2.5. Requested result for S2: 0.27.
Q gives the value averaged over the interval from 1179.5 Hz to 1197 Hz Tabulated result 5.23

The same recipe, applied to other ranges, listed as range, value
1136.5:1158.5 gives 5.93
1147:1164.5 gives 5.67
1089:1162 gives 5.56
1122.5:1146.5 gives 6.17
